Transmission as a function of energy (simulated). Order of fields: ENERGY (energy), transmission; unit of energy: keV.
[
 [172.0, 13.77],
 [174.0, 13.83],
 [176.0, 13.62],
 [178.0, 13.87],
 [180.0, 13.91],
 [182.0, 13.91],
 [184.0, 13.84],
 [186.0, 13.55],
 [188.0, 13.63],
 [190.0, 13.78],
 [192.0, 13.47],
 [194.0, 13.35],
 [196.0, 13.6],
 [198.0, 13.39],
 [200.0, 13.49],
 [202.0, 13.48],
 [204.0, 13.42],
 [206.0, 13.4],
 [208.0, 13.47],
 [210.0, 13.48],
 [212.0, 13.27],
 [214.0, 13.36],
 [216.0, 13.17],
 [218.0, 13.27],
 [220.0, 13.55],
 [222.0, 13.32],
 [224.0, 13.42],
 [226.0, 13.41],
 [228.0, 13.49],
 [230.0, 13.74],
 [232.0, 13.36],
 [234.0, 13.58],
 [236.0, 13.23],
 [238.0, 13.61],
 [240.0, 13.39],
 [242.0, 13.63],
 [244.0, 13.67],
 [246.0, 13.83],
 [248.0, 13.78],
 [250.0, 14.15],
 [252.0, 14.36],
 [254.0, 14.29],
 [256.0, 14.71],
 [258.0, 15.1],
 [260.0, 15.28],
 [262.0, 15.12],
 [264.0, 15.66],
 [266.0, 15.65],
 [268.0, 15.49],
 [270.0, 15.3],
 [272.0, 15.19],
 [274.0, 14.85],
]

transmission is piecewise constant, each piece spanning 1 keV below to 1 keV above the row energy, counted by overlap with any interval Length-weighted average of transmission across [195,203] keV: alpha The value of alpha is 13.5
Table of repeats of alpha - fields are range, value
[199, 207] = 13.4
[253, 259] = 14.7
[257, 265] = 15.3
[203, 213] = 13.4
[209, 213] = 13.4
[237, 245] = 13.6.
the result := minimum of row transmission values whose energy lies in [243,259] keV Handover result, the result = 13.67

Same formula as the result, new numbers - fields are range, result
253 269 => 14.29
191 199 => 13.35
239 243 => 13.39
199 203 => 13.48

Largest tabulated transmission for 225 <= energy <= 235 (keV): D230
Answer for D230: 13.74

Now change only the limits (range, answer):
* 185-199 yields 13.78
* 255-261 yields 15.28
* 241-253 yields 14.36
